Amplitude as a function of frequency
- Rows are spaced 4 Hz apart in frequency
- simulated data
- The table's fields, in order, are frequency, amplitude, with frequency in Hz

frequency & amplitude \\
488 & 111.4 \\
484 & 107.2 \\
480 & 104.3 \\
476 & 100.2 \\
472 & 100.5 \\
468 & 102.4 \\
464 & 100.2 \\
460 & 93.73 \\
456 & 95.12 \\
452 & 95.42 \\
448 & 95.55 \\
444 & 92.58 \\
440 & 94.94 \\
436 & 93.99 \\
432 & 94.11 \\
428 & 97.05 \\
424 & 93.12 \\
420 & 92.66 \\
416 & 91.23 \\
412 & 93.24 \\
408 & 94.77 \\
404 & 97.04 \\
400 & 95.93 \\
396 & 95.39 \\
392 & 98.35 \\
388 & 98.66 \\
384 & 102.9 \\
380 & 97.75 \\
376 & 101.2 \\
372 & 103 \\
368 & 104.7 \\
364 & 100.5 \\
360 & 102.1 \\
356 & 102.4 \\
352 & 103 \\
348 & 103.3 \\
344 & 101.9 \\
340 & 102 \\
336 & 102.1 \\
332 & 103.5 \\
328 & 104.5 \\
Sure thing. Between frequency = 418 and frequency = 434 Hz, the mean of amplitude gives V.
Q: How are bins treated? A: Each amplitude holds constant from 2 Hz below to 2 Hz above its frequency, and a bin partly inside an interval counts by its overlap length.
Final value 94.2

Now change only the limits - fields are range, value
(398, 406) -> 96.5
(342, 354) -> 103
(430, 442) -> 94.3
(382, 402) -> 98.2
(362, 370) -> 103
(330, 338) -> 103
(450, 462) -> 94.8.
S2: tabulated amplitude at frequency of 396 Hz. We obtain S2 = 95.39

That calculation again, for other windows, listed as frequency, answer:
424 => 93.12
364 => 100.5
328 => 104.5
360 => 102.1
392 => 98.35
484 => 107.2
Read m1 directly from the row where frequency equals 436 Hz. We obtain 93.99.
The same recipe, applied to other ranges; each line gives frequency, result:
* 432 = 94.11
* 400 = 95.93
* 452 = 95.42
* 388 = 98.66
